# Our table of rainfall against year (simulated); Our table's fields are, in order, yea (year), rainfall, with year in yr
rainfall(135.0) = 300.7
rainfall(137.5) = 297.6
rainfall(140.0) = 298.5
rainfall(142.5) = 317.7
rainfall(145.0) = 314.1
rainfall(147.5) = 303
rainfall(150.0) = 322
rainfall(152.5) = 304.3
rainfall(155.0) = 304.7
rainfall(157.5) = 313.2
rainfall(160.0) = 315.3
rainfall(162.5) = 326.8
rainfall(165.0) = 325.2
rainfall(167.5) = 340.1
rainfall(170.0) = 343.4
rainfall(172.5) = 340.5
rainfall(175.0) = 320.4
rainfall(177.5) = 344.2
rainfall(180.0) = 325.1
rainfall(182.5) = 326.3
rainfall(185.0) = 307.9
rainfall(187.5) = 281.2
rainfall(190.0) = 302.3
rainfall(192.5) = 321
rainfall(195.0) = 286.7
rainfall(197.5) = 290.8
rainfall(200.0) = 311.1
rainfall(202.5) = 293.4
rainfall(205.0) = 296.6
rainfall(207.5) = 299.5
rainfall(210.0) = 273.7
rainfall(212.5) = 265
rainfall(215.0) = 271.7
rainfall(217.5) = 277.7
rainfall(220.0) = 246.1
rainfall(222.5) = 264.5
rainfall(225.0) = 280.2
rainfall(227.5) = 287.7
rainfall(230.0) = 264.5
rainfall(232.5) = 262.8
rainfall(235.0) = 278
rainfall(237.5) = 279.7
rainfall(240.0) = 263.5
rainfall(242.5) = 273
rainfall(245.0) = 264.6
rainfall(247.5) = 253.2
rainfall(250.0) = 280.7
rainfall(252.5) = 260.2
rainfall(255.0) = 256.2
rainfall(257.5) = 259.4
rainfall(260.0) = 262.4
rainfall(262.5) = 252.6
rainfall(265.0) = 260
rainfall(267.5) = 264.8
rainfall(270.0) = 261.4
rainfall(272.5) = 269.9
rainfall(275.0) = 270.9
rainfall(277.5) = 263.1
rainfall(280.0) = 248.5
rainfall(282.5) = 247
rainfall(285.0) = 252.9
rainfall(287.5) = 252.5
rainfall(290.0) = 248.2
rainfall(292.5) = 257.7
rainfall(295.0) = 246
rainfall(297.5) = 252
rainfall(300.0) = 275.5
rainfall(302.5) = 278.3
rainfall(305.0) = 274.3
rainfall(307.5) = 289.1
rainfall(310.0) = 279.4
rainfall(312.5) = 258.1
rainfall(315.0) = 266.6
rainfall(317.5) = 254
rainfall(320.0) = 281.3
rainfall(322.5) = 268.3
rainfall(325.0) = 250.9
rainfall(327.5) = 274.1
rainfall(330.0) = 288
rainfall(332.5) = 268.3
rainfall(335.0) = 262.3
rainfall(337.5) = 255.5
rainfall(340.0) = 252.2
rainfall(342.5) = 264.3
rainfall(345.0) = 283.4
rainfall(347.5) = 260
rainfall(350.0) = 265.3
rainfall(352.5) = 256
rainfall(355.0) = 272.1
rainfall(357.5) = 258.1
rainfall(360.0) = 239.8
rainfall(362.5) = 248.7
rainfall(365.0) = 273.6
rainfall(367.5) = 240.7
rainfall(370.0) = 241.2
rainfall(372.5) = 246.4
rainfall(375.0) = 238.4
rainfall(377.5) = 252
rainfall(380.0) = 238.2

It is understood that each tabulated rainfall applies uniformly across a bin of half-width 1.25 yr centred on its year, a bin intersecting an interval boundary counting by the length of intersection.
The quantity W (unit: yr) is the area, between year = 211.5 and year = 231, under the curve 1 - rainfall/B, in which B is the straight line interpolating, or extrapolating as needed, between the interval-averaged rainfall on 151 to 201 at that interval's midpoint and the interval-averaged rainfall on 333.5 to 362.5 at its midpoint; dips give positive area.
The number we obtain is 2.07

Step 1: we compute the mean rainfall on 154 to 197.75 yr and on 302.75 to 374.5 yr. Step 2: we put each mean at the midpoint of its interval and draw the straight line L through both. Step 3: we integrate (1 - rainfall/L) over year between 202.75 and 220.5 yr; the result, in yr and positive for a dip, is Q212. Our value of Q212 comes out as 1.6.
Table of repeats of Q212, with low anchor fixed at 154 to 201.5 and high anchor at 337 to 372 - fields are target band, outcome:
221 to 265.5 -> 4.26 yr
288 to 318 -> 1.10 yr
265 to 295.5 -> 2.74 yr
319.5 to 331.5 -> -0.20 yr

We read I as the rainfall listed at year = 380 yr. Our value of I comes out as 238.2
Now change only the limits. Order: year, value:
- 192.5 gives 321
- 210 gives 273.7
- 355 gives 272.1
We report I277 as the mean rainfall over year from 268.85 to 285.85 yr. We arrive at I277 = 259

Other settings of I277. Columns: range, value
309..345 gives 266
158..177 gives 330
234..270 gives 265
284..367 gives 264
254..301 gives 258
